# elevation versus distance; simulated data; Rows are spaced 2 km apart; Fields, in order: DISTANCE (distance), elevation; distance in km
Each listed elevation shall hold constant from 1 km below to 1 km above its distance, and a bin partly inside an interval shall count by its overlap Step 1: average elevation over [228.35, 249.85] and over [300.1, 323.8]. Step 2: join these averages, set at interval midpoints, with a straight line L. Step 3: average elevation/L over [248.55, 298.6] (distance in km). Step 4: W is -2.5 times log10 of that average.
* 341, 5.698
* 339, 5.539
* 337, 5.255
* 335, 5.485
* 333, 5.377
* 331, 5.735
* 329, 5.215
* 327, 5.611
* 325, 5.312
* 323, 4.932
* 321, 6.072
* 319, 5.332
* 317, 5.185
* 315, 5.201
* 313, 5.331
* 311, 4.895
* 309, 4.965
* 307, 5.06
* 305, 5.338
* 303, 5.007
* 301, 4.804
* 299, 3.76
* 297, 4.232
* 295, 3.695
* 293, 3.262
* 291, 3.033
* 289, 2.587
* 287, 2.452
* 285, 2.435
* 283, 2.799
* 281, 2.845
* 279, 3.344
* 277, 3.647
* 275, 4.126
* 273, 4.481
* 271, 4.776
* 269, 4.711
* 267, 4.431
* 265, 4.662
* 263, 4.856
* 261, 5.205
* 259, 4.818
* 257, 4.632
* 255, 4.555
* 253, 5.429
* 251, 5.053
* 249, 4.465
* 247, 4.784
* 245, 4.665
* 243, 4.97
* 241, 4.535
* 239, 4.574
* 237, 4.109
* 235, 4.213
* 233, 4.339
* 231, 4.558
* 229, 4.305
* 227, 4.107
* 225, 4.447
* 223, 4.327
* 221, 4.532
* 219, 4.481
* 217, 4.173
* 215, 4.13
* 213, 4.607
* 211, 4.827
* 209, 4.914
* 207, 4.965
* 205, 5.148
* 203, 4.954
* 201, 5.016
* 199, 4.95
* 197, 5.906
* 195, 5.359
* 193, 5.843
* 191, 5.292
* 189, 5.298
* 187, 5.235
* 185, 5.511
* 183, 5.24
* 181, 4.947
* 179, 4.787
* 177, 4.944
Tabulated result 0.19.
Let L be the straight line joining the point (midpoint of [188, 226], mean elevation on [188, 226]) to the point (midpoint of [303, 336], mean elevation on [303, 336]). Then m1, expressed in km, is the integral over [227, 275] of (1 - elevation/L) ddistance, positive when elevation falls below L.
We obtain 4.0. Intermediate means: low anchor 4.9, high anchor 5.31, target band 4.64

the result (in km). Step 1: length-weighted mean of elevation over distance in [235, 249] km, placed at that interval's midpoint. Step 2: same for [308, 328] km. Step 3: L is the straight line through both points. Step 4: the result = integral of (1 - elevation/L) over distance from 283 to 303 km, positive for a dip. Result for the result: 6.5 km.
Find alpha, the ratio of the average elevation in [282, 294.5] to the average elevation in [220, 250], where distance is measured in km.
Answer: 0.63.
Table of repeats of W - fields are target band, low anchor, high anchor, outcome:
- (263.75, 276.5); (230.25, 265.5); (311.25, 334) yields 0.090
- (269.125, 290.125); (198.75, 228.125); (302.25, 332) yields 0.425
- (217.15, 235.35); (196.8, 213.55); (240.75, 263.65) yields 0.132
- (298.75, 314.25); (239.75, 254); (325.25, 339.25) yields 0.066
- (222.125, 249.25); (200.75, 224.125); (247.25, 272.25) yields 0.064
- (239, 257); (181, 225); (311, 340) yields 0.074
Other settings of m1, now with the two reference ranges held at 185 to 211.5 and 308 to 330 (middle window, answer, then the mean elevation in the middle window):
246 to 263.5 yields 1.3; 4.87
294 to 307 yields 1.9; 4.52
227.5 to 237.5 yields 1.8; 4.3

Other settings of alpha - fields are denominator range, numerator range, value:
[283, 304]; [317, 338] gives 1.55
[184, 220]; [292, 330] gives 0.97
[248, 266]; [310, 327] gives 1.09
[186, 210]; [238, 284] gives 0.85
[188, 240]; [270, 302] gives 0.74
